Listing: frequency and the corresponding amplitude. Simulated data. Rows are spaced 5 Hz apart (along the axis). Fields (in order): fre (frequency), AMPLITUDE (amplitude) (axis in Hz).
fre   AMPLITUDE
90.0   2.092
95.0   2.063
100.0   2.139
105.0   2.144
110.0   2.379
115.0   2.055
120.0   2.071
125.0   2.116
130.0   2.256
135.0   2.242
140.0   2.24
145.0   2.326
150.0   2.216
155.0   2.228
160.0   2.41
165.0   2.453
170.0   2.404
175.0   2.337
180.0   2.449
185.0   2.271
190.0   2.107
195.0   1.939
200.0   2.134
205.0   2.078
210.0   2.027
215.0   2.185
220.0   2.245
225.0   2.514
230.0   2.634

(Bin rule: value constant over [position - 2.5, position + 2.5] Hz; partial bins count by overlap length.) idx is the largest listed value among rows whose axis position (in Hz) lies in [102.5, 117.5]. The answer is 2.379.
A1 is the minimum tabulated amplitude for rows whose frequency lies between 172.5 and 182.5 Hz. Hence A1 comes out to 2.337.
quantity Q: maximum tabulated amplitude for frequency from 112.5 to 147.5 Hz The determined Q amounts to 2.326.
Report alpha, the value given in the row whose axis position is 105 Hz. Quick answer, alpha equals 2.144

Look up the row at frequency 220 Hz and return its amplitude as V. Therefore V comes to 2.245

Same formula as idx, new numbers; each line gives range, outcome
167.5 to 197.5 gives 2.449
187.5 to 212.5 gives 2.134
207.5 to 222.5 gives 2.245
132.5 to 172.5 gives 2.453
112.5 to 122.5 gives 2.071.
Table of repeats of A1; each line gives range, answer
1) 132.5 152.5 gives 2.216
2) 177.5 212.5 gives 1.939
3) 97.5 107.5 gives 2.139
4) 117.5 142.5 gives 2.071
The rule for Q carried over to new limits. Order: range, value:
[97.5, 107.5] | 2.144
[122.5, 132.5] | 2.256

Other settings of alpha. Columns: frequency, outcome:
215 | 2.185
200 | 2.134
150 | 2.216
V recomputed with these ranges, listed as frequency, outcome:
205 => 2.078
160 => 2.41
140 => 2.24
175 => 2.337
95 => 2.063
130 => 2.256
